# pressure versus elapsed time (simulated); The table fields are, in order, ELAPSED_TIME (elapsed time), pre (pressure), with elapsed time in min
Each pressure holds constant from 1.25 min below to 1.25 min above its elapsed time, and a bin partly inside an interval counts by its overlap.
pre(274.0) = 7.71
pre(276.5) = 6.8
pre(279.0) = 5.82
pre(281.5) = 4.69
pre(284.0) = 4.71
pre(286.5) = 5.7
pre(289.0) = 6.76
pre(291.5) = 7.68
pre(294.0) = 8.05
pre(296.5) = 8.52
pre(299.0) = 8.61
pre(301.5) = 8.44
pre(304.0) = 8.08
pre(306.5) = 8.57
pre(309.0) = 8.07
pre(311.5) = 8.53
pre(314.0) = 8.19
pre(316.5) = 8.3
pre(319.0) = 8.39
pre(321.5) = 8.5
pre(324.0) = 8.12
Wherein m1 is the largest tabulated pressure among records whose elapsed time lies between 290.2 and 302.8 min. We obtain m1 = 8.61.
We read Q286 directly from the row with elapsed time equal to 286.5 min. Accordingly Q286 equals 5.7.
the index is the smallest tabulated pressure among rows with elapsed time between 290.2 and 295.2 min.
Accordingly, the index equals 7.68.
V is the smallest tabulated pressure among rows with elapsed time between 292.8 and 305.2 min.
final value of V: 8.05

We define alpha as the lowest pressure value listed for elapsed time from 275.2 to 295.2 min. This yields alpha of 4.69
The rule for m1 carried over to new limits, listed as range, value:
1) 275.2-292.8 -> 7.68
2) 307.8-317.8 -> 8.53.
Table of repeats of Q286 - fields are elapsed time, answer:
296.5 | 8.52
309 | 8.07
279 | 5.82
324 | 8.12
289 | 6.76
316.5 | 8.3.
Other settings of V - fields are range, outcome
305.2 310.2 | 8.07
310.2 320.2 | 8.19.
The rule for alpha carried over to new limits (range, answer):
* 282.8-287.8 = 4.71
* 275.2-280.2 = 5.82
